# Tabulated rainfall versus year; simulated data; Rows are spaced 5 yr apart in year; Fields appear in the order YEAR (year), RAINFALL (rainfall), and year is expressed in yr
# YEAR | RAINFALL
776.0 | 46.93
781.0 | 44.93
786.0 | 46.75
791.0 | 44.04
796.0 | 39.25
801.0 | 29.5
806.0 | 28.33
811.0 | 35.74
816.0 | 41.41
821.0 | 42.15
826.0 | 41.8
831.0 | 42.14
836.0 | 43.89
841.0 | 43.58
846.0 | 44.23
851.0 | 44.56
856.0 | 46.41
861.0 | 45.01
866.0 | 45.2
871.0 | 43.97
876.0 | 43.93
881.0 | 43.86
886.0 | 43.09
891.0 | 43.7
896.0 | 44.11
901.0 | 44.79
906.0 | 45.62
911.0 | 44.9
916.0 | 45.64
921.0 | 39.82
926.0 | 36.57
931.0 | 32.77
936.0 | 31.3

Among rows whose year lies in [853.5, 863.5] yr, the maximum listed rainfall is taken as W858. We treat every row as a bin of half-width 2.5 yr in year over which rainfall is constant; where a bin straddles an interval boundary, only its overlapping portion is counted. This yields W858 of 46.41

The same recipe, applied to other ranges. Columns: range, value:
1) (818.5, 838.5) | 43.89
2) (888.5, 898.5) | 44.11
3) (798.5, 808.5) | 29.5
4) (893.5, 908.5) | 45.62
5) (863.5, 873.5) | 45.2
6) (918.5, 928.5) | 39.82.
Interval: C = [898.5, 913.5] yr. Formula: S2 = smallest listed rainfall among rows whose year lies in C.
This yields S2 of 44.79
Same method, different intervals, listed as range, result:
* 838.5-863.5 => 43.58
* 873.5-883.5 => 43.86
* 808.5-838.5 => 35.74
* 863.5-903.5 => 43.09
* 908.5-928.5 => 36.57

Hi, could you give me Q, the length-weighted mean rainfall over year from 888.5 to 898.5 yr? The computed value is 43.9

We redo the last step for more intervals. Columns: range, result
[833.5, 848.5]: 43.9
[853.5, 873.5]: 45.1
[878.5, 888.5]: 43.5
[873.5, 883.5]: 43.9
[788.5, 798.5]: 41.6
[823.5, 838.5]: 42.6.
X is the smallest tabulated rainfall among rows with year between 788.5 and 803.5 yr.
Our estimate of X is 29.5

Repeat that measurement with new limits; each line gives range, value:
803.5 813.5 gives 28.33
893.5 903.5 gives 44.11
